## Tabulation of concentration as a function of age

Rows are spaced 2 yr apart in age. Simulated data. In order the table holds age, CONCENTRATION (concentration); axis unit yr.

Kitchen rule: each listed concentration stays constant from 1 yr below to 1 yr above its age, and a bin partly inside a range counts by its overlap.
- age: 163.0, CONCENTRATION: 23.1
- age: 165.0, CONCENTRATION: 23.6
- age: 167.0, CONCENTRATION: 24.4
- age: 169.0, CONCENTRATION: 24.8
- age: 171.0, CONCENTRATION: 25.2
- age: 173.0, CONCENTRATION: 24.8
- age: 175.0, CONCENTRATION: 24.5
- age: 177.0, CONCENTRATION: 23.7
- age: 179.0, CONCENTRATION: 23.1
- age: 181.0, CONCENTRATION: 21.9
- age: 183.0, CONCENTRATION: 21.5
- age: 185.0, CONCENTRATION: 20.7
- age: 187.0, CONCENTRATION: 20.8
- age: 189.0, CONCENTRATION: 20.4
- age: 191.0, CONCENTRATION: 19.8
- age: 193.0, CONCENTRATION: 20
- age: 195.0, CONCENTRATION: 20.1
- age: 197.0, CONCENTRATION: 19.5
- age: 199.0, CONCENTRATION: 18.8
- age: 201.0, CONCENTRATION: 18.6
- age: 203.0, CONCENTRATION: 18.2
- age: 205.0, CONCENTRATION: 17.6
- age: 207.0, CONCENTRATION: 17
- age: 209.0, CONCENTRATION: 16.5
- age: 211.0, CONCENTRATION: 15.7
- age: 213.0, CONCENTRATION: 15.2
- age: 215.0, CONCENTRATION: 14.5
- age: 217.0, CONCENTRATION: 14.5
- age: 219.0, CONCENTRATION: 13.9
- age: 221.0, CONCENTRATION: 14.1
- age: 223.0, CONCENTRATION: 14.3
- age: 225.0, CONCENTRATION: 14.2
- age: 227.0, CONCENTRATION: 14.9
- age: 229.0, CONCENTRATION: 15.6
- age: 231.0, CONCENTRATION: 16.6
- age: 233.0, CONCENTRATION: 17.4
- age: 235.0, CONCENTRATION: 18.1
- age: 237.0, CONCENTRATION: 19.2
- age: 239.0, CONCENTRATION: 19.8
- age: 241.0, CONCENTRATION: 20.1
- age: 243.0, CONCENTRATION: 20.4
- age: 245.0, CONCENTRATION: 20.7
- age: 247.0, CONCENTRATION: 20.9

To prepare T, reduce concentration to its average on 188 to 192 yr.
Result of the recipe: 20.1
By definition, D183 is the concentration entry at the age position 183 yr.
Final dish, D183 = 21.5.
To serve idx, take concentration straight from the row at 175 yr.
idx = 24.5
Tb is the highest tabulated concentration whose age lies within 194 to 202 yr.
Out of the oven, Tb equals 20.1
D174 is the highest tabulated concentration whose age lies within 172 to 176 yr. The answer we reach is 24.8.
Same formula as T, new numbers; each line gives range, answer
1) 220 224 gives 14.2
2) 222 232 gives 15.1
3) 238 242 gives 20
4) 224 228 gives 14.6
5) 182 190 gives 20.9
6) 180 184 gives 21.7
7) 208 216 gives 15.5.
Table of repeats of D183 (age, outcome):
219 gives 13.9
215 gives 14.5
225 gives 14.2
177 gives 23.7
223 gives 14.3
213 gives 15.2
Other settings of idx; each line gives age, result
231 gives 16.6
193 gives 20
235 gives 18.1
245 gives 20.7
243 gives 20.4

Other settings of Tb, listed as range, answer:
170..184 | 25.2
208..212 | 16.5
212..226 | 15.2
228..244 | 20.4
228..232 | 16.6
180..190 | 21.9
